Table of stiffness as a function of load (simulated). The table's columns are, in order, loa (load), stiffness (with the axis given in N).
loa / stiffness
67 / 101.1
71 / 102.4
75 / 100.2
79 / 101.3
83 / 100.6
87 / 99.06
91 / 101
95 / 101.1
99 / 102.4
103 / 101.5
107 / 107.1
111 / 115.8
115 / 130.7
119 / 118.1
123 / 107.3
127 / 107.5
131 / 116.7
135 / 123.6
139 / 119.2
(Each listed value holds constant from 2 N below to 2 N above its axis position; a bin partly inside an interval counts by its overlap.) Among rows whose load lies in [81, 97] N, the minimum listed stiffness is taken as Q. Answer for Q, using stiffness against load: 99.06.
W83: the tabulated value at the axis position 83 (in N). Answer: 100.6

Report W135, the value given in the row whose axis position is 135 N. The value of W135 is 123.6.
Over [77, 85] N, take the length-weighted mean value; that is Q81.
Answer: 101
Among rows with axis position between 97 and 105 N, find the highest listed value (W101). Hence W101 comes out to 102.4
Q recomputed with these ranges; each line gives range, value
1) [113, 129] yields 107.3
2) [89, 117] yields 101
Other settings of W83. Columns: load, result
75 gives 100.2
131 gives 116.7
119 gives 118.1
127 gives 107.5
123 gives 107.3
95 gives 101.1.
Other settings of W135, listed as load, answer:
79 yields 101.3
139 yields 119.2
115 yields 130.7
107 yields 107.1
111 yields 115.8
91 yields 101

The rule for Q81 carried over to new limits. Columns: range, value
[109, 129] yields 116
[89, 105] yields 102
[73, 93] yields 100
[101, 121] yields 115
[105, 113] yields 111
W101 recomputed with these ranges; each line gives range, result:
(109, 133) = 130.7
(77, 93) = 101.3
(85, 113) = 115.8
